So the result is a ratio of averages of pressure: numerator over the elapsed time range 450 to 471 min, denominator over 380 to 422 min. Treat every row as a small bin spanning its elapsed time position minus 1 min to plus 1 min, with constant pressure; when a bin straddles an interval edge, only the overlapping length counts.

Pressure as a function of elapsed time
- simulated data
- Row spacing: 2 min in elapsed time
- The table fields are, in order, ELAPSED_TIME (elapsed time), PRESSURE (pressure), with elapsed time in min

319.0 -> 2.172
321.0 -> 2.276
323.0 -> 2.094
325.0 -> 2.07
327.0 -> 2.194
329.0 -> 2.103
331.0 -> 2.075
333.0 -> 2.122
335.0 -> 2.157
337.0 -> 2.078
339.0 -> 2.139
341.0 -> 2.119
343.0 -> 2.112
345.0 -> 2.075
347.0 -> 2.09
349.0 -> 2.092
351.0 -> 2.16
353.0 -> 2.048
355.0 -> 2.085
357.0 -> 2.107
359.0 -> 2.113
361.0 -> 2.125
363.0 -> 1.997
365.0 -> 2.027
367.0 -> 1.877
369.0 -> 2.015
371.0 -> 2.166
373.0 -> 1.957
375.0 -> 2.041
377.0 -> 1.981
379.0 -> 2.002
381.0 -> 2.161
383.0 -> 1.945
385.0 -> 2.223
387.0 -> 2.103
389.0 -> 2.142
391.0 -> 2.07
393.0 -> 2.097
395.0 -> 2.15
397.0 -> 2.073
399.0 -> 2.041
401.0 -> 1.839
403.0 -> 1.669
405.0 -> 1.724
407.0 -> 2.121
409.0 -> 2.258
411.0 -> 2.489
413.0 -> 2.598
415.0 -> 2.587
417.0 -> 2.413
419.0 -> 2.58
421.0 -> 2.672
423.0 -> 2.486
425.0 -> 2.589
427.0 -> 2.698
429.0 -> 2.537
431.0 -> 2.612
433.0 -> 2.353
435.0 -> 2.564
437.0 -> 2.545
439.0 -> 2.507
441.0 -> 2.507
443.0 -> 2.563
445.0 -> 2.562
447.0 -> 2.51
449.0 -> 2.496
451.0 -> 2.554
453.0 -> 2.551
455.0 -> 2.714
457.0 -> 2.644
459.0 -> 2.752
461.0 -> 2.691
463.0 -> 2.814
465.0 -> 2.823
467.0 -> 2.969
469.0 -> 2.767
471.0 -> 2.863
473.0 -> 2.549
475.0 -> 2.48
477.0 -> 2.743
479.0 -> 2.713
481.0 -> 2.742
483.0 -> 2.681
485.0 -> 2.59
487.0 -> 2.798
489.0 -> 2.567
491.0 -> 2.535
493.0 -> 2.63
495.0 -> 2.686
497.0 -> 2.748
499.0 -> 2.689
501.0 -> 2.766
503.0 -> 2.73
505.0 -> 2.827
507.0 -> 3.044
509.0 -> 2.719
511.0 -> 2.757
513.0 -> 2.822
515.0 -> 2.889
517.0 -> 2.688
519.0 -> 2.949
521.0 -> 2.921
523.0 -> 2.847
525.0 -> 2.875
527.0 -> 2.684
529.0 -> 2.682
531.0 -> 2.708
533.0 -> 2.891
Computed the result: 1.2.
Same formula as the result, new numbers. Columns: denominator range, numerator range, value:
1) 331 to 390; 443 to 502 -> 1.29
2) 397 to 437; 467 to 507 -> 1.15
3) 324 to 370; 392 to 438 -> 1.12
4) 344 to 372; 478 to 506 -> 1.30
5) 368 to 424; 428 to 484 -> 1.22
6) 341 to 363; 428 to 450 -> 1.20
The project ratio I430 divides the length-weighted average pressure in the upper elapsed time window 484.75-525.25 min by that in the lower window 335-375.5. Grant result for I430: 1.33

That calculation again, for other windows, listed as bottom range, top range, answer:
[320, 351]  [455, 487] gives 1.28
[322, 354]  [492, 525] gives 1.33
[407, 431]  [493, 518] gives 1.10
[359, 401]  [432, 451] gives 1.22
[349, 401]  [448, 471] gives 1.31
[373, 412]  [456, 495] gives 1.31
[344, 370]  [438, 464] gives 1.26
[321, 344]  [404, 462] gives 1.18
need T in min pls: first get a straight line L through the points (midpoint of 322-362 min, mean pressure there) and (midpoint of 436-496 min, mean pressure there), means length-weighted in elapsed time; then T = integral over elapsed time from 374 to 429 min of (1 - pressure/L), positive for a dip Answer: 3.6 min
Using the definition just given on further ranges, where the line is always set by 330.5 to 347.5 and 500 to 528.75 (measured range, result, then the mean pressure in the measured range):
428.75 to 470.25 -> -1.07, 2.62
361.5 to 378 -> 1.64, 2.01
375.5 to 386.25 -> 1.02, 2.06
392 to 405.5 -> 2.30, 1.95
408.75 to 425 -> -0.69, 2.53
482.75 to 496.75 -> 0.38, 2.64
